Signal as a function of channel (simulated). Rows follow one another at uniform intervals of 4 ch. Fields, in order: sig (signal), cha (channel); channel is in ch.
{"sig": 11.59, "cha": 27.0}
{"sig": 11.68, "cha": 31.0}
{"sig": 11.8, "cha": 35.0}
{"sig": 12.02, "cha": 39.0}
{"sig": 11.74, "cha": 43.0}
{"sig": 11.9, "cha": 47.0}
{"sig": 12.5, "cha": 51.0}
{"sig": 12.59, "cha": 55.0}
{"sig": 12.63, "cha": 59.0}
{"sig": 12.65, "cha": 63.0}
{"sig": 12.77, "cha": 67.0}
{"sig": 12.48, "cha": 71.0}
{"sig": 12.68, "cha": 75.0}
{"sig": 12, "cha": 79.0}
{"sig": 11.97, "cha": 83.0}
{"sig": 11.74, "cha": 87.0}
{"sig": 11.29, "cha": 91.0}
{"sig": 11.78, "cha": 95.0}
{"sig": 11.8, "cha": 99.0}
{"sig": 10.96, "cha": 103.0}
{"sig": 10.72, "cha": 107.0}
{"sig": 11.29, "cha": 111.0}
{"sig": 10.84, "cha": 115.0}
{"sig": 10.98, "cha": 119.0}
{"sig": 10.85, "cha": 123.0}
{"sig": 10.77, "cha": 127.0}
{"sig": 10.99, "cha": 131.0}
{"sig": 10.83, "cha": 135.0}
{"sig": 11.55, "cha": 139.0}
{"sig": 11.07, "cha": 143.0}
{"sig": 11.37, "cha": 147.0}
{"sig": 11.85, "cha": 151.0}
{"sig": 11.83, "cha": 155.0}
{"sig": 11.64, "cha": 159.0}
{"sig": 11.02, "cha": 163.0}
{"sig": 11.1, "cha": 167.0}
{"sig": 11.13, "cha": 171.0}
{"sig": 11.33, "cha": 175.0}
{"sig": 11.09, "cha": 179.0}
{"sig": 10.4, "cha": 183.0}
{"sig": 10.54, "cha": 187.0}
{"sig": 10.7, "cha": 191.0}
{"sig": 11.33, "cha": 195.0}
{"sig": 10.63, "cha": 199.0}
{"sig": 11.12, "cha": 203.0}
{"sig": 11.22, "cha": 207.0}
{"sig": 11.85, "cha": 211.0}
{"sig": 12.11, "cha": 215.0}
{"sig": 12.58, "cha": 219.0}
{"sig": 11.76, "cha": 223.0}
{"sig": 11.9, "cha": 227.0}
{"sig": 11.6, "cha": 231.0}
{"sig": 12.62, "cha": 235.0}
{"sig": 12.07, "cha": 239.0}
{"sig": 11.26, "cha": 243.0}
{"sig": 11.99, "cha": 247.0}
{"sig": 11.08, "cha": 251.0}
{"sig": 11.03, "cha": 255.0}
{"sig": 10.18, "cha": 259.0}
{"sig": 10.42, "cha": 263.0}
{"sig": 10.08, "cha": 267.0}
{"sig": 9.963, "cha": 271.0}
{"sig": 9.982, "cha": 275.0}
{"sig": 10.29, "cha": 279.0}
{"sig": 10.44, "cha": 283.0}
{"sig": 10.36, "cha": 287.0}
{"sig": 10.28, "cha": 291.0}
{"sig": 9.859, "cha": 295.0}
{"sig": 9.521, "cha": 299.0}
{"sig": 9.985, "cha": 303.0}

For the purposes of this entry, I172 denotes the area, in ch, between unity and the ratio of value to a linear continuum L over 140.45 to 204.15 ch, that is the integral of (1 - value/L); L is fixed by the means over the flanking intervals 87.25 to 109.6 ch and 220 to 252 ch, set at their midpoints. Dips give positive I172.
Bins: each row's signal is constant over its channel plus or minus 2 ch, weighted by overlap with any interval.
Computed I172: 2.6 ch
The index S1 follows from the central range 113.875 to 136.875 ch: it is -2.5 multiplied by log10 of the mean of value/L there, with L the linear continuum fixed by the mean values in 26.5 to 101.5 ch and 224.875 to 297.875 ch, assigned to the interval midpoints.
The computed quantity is 0.08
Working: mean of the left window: 12.1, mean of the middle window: 10.9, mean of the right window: 10.8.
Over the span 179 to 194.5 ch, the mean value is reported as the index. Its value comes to 10.7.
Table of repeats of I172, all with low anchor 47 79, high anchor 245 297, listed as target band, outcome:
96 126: 2.4 ch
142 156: 0.2 ch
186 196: 0.4 ch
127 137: 0.8 ch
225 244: -1.9 ch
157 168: 0.3 ch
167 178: 0.2 ch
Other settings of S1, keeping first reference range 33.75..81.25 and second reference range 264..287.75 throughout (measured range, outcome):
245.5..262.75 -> -0.06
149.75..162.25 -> -0.03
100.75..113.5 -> 0.08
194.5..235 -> -0.09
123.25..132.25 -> 0.07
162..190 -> 0.02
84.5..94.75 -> 0.04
